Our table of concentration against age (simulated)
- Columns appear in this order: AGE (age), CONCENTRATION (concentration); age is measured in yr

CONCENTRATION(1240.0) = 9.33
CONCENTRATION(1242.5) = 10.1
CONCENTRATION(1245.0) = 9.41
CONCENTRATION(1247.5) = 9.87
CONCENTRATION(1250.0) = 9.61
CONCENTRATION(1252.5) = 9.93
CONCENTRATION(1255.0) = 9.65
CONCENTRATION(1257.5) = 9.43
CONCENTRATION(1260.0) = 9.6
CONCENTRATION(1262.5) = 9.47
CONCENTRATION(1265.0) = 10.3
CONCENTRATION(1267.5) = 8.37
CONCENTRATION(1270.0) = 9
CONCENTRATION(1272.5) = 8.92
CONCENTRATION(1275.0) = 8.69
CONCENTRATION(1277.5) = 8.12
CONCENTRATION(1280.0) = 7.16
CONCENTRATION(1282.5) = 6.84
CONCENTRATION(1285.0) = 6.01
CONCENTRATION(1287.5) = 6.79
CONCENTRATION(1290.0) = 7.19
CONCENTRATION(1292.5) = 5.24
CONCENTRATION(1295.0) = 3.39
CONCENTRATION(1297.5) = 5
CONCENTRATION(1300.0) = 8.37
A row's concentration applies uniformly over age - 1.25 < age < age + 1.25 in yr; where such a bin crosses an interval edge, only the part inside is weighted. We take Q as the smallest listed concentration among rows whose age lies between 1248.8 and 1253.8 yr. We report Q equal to 9.61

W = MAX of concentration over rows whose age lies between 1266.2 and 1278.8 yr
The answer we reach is 9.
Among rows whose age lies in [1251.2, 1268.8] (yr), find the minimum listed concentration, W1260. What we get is 8.37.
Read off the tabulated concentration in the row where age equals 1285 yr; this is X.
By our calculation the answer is 6.01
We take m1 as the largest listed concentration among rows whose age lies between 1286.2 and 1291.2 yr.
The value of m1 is 7.19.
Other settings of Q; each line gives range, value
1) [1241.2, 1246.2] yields 9.41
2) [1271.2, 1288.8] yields 6.01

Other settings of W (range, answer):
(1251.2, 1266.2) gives 10.3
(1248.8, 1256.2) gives 9.93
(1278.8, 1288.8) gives 7.16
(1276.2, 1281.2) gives 8.12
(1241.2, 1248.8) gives 10.1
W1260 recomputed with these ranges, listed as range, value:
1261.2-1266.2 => 9.47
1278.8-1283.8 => 6.84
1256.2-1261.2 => 9.43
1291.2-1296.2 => 3.39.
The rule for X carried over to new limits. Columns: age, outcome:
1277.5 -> 8.12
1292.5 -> 5.24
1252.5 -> 9.93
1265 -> 10.3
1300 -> 8.37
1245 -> 9.41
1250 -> 9.61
